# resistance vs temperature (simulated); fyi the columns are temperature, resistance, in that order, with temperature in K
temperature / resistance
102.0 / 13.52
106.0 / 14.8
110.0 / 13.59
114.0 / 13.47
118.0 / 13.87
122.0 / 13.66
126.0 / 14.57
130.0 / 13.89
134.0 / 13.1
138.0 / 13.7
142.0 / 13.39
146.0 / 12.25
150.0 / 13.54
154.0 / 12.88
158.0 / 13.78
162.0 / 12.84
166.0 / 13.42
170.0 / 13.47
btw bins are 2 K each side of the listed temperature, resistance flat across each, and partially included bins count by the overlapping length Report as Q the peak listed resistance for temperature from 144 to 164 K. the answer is 13.78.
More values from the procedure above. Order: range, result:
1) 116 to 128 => 14.57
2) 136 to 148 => 13.7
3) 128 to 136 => 13.89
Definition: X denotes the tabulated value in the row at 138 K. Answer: 13.7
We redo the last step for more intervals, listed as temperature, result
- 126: 14.57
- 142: 13.39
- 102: 13.52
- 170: 13.47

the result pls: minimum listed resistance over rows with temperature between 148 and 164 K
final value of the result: 12.84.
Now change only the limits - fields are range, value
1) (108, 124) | 13.47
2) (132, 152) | 12.25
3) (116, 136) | 13.1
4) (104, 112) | 13.59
